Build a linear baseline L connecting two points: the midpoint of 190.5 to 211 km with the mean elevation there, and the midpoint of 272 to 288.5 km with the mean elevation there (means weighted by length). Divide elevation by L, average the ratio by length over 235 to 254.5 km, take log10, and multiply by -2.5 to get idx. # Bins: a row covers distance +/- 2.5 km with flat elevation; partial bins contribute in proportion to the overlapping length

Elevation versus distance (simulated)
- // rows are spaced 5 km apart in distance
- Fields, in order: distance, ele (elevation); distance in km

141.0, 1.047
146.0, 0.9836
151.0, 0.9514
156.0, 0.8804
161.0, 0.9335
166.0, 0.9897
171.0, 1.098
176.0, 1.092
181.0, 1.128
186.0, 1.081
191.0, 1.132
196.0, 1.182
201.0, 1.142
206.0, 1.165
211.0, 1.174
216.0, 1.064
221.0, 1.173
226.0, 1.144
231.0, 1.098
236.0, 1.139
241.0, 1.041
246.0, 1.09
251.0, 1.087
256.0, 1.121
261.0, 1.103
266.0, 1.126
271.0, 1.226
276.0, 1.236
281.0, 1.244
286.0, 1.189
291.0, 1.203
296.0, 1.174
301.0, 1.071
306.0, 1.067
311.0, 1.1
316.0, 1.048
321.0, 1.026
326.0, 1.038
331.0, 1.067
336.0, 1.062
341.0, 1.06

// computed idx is 0.10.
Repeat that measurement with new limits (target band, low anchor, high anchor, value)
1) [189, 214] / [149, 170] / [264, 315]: -0.14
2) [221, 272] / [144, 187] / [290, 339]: -0.07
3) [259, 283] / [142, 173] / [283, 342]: -0.12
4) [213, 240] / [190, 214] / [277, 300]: 0.05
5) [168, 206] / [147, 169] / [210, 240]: -0.10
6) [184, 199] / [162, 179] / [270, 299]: -0.05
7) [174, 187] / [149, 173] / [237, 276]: -0.11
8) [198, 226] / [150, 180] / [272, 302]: -0.07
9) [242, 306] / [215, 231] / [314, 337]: -0.06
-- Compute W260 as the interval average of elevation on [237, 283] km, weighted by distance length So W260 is 1.14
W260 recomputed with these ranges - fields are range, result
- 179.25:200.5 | 1.13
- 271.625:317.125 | 1.15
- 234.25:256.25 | 1.09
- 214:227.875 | 1.13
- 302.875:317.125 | 1.07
